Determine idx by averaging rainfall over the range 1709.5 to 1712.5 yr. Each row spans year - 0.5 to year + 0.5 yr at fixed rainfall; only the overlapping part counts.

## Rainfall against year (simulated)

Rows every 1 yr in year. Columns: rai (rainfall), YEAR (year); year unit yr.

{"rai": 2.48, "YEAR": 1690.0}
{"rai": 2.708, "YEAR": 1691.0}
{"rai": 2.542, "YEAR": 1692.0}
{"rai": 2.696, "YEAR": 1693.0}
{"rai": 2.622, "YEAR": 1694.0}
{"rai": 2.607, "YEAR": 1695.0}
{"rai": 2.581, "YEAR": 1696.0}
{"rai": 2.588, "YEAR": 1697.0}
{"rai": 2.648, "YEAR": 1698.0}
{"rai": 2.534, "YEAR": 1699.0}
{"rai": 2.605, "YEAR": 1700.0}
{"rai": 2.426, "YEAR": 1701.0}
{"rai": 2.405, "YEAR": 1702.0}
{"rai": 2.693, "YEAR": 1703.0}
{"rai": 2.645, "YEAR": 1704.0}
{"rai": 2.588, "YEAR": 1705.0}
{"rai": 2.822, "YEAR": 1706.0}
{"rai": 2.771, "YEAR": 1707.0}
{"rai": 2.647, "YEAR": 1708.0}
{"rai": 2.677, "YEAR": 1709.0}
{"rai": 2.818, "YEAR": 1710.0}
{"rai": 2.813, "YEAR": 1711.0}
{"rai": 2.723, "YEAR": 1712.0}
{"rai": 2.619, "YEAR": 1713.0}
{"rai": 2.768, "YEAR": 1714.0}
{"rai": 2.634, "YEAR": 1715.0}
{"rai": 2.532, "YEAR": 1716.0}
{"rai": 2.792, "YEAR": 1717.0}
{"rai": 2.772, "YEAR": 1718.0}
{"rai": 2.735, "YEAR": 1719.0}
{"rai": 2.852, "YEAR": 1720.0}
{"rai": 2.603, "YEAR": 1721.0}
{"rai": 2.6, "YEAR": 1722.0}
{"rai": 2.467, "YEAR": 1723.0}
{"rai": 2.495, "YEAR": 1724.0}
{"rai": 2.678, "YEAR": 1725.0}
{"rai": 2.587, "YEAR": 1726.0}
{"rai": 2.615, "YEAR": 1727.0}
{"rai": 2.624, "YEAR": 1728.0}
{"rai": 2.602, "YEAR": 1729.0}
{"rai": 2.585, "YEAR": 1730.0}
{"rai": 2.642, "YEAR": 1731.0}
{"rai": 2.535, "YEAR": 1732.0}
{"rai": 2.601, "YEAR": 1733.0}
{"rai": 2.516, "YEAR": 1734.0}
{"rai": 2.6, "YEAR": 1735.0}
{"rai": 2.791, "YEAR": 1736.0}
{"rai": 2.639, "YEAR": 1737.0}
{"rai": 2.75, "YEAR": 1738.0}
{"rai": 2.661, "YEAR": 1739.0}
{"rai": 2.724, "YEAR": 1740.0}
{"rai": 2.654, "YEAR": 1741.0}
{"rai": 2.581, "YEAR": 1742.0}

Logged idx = 2.78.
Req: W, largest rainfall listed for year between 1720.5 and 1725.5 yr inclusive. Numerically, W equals 2.678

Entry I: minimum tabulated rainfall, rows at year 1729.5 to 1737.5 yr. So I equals 2.516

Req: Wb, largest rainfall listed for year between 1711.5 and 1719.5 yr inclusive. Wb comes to 2.792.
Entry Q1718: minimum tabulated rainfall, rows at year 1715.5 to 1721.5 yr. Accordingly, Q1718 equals 2.532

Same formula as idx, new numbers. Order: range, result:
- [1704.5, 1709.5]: 2.7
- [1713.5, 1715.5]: 2.7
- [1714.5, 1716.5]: 2.58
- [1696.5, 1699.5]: 2.59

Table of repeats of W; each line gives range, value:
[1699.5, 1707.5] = 2.822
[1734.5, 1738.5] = 2.791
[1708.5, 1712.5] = 2.818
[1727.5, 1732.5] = 2.642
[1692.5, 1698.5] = 2.696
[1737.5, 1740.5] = 2.75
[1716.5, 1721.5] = 2.852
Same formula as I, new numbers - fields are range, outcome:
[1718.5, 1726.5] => 2.467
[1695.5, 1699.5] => 2.534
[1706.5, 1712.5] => 2.647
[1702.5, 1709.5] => 2.588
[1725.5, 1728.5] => 2.587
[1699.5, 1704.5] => 2.405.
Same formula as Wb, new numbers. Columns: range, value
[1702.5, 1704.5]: 2.693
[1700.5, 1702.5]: 2.426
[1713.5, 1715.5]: 2.768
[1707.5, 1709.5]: 2.677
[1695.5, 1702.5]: 2.648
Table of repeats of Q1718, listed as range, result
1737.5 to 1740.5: 2.661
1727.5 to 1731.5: 2.585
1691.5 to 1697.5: 2.542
